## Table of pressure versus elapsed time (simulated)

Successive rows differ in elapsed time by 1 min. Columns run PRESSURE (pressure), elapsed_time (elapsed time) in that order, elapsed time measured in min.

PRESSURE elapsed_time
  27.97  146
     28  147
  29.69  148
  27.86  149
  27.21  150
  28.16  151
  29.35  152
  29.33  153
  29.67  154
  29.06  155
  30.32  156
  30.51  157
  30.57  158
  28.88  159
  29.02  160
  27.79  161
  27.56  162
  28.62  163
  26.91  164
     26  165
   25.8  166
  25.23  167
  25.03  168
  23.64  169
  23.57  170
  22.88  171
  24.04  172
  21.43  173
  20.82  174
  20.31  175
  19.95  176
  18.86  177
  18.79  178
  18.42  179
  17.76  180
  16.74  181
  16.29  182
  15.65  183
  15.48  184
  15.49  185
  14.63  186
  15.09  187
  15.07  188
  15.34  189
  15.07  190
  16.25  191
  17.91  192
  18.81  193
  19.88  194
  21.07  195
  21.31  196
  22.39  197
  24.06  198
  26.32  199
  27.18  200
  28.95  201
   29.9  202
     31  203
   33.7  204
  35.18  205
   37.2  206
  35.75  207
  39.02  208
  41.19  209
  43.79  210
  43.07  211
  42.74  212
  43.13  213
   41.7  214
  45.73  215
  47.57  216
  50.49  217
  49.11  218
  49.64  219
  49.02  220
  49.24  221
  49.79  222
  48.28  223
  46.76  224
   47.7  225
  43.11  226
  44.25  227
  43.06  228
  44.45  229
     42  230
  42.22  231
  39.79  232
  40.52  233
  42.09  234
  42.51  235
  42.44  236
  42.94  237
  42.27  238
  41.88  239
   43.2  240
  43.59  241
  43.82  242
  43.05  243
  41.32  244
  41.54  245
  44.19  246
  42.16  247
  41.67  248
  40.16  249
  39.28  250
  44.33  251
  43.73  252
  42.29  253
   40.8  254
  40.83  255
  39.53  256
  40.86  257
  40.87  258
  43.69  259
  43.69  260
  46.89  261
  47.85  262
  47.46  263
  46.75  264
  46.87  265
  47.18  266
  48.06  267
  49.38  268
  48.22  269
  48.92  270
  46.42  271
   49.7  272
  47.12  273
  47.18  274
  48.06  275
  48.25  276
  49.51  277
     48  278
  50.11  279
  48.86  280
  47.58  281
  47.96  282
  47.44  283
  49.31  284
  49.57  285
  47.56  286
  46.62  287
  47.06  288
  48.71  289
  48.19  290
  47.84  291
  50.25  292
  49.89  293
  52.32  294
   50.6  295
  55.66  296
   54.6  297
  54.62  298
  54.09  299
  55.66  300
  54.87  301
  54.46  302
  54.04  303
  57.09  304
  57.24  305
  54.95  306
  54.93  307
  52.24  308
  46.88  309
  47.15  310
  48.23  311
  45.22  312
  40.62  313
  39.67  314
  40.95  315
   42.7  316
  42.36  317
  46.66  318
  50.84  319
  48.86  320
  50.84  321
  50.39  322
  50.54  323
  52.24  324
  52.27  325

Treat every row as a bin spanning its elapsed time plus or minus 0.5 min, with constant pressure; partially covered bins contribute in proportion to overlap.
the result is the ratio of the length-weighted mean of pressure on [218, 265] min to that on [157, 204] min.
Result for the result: 1.97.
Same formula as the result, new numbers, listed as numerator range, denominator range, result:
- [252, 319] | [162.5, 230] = 1.60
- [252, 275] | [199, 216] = 1.22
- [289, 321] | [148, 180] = 1.96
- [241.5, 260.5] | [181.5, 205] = 2.00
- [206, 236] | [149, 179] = 1.72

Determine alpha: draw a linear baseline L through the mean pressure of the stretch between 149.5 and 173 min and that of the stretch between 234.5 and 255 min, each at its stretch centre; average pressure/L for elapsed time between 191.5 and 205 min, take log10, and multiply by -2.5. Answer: 0.33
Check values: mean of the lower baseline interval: 27.2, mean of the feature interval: 25.2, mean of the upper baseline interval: 42.3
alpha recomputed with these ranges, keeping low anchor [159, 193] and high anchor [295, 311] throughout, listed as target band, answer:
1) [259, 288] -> -0.04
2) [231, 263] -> -0.09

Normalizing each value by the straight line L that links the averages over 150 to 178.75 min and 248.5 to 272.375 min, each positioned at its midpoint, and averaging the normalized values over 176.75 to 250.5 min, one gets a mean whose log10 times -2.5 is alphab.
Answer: 0.049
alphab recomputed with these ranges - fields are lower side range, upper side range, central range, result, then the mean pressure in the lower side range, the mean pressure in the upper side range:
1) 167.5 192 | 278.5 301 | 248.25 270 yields -0.07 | 18.6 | 50.3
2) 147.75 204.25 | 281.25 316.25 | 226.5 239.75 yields -0.18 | 23.4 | 50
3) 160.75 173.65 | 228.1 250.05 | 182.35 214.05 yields 0.24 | 25.2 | 42.2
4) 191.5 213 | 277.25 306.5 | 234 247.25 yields -0.08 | 30.8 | 51.2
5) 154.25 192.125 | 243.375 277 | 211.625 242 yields -0.24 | 22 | 44.8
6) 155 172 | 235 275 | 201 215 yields -0.08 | 27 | 44.2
